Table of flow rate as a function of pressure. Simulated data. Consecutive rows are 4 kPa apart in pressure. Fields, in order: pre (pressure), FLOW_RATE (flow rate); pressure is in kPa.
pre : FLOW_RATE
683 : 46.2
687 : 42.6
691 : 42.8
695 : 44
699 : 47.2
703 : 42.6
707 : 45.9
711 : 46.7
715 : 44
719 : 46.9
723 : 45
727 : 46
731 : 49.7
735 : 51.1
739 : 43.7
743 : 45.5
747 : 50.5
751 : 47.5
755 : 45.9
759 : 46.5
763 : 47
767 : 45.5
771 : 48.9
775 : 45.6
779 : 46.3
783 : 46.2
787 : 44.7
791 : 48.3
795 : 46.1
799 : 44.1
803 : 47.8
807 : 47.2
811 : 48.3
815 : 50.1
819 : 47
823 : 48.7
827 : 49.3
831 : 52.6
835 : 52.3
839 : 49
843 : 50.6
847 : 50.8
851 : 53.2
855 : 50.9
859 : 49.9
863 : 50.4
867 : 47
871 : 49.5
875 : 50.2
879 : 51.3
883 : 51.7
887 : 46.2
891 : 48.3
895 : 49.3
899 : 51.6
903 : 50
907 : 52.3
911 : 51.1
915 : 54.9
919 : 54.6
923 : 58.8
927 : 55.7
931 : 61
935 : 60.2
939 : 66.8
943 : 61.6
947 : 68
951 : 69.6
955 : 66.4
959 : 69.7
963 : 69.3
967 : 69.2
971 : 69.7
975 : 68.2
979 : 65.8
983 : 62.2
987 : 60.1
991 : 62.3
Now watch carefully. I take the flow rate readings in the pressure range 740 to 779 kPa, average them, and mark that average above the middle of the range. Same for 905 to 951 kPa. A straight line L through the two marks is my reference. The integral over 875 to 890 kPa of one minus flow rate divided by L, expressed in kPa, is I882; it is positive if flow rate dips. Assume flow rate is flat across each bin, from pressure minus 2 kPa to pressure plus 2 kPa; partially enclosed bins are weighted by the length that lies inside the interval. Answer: 1.64 kPa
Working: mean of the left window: 46.9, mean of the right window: 59.1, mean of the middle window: 49.7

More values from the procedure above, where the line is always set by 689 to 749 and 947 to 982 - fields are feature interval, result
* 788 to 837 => 5.5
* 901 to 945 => 5.2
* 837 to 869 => 4.4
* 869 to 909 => 7.4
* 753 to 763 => 0.7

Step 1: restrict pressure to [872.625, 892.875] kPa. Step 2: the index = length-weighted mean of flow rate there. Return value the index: 49.5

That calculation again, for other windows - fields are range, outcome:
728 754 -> 47.8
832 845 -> 50.8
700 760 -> 46.5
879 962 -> 57.4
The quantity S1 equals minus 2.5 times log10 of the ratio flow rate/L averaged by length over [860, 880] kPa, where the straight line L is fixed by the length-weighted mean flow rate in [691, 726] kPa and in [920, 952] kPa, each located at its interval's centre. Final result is 0.16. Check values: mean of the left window 45.2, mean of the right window 62.2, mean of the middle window 49.6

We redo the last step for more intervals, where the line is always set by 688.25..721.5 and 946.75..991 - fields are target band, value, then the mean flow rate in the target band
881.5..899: 0.22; 49.1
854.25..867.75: 0.17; 49.7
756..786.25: 0.09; 46.5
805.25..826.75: 0.12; 48.4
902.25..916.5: 0.19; 52.2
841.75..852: 0.11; 51.4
